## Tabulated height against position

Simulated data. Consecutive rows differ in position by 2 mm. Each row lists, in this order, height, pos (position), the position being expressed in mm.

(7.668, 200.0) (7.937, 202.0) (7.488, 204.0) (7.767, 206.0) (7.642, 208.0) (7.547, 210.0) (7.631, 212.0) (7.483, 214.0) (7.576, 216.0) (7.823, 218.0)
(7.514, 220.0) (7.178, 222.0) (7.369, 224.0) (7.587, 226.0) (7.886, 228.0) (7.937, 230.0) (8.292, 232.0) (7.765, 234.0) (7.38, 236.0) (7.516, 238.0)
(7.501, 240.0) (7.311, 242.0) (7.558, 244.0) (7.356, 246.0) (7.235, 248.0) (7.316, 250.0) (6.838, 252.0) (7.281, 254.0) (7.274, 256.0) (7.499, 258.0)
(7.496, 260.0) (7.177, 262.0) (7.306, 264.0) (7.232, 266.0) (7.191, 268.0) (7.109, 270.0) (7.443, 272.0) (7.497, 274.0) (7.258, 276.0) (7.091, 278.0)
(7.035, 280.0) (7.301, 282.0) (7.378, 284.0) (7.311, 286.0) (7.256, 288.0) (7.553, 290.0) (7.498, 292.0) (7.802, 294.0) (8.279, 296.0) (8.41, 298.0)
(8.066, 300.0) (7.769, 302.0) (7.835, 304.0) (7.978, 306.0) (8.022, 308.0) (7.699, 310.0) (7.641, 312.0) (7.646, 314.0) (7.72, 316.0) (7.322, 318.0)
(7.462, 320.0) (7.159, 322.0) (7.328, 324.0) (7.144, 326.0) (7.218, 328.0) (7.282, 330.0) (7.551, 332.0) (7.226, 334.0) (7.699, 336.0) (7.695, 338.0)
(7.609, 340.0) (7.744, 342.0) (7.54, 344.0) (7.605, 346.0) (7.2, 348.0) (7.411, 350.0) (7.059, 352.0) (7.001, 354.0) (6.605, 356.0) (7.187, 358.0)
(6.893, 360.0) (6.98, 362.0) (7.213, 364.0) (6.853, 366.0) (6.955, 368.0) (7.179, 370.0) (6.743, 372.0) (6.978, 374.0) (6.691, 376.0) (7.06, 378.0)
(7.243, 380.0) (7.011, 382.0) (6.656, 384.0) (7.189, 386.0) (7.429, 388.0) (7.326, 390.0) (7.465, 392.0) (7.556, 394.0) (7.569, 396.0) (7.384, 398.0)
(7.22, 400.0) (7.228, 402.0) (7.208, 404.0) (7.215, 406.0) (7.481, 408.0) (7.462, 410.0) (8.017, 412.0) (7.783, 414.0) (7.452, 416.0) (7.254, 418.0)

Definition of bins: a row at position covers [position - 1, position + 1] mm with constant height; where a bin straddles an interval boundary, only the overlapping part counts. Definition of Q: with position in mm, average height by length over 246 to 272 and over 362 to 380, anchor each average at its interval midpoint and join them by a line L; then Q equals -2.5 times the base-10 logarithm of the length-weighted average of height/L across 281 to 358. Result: -0.06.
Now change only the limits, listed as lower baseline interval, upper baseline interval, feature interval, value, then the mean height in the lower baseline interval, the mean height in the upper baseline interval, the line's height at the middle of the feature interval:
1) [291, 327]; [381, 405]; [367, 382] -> 0.06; 7.71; 7.27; 7.37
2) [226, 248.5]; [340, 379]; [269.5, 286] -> 0.03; 7.62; 7.11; 7.45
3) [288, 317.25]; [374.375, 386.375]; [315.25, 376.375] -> 0.02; 7.83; 6.96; 7.35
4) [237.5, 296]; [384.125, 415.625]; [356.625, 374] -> 0.06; 7.35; 7.41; 7.4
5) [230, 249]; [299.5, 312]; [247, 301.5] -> 0.04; 7.57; 7.87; 7.72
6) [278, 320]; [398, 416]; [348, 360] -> 0.07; 7.66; 7.45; 7.55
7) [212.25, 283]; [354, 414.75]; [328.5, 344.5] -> -0.04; 7.42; 7.19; 7.27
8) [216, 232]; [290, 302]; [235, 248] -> 0.04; 7.65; 7.95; 7.73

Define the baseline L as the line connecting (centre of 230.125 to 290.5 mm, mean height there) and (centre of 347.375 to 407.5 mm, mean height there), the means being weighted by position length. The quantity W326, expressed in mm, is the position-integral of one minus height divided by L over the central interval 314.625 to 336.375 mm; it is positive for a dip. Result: -0.4 mm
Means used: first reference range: 7.37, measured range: 7.37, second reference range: 7.13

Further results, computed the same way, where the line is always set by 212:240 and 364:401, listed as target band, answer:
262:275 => 0.4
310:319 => -0.3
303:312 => -0.6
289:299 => -0.7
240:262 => 0.7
